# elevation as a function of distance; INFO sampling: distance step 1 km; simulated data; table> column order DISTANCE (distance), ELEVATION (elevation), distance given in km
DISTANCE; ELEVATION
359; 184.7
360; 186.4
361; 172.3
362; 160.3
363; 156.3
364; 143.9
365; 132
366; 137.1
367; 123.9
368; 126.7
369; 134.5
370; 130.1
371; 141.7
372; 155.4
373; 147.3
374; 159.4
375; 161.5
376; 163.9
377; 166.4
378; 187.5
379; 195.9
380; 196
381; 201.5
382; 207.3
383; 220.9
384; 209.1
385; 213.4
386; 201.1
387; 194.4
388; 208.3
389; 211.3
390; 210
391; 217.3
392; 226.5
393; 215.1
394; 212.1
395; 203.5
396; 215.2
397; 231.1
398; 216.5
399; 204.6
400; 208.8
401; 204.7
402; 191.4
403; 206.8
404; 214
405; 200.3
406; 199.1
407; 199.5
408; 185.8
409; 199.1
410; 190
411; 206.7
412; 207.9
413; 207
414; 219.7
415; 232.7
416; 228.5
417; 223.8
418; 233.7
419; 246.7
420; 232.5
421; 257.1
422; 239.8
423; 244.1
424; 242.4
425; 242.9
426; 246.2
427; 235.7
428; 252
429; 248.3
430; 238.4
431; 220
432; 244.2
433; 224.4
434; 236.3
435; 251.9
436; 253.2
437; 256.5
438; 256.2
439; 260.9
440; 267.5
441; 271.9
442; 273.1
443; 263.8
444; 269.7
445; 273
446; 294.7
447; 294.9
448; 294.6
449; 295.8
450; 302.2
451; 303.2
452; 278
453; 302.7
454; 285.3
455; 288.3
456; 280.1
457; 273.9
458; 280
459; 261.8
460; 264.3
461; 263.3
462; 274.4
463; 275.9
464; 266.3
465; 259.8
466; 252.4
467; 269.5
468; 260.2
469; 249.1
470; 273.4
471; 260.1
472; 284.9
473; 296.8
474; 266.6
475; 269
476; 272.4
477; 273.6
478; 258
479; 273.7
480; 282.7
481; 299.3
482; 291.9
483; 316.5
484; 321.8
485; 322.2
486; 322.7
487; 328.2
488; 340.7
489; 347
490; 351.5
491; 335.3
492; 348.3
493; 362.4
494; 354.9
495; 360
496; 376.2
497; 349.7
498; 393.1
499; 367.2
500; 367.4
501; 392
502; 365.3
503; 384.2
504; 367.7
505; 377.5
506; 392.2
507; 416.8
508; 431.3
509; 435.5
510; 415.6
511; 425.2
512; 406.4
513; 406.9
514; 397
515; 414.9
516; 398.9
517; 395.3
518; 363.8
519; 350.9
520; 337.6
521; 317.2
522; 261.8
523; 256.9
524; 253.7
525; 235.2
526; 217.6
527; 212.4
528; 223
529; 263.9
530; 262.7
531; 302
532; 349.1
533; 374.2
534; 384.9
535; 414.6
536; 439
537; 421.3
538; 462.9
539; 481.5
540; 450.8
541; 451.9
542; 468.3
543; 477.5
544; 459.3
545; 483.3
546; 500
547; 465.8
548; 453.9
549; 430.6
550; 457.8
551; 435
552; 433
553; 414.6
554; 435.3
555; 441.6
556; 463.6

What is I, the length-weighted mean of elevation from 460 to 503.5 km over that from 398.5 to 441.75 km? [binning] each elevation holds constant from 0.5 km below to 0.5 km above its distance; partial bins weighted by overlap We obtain 1.36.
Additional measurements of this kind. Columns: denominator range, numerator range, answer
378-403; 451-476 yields 1.31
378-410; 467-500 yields 1.52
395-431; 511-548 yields 1.69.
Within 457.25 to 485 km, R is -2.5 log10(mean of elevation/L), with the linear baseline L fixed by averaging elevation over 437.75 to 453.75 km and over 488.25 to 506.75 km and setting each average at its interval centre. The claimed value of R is 0.17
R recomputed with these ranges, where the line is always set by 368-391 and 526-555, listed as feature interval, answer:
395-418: 0.051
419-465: 0.019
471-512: -0.015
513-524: 0.078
